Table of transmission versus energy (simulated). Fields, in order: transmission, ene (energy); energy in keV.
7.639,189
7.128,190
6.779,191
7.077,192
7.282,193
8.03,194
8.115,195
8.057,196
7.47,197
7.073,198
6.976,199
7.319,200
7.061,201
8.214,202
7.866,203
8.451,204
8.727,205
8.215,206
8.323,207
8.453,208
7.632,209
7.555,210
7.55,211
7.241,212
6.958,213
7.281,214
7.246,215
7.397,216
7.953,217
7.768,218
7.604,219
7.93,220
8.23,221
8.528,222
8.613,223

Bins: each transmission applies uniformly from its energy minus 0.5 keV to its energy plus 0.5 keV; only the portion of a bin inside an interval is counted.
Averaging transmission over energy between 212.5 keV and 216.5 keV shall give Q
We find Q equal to 7.22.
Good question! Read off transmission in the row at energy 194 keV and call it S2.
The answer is 8.03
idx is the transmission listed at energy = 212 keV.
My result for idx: 7.241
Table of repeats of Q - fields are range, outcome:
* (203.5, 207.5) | 8.43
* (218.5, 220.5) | 7.77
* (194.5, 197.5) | 7.88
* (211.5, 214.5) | 7.16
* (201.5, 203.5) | 8.04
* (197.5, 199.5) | 7.02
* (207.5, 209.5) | 8.04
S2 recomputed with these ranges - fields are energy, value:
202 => 8.214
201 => 7.061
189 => 7.639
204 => 8.451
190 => 7.128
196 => 8.057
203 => 7.866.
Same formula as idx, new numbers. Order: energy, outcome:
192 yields 7.077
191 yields 6.779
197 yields 7.47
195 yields 8.115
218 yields 7.768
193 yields 7.282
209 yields 7.632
